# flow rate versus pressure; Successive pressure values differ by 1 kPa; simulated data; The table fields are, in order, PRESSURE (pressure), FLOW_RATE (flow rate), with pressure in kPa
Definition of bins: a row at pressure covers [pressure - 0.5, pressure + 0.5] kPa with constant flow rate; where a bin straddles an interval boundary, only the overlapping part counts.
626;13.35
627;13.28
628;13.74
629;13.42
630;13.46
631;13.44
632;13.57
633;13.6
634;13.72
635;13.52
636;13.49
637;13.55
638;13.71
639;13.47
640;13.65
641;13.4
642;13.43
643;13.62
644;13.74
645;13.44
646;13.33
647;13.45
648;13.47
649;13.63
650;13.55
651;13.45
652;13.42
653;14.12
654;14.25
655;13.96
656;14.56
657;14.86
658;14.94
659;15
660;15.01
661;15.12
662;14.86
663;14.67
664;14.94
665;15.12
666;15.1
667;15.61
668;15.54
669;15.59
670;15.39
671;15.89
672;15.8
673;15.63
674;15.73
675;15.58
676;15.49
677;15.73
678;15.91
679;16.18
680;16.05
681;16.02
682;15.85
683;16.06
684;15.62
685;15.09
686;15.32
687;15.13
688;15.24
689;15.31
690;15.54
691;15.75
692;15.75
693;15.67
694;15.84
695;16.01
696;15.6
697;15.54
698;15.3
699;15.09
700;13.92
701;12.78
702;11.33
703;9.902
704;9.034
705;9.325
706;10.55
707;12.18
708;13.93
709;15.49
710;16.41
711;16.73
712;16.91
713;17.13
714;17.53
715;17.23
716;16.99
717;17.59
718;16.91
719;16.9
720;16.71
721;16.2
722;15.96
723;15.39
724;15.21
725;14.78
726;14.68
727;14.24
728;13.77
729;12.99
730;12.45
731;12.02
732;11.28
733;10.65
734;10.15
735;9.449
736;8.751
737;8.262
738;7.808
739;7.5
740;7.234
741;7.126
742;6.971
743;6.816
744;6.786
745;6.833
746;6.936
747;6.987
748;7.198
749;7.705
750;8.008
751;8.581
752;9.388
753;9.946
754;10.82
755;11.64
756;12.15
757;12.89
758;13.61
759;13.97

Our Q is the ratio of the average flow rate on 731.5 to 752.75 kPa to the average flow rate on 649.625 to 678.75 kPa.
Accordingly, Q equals 0.5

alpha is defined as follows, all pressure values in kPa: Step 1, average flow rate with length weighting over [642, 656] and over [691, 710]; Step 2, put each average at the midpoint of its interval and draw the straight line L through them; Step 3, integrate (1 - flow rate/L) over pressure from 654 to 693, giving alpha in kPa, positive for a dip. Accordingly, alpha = -4.9 kPa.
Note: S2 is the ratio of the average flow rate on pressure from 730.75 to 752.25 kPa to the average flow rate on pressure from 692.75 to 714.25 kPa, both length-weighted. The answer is 0.6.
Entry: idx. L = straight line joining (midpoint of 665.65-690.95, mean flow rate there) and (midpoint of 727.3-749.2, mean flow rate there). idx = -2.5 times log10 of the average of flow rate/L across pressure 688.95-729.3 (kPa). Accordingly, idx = -0.231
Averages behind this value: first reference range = 15.6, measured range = 14.9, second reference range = 8.96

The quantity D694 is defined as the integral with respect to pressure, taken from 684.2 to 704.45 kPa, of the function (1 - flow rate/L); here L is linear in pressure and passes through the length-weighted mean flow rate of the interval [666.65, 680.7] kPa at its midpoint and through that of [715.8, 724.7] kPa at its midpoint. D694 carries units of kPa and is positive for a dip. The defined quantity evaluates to 1.9 kPa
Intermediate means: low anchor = 15.7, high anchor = 16.4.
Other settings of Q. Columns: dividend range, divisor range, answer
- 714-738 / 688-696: 0.88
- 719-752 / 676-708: 0.73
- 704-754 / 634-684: 0.81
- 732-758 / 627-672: 0.62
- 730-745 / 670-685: 0.55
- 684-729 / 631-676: 1.04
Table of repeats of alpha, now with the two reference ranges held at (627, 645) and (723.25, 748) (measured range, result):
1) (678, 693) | -4.9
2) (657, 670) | -2.7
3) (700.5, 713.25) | -2.5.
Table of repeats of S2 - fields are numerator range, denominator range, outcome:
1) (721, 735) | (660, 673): 0.87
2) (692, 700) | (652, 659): 1.07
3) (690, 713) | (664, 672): 0.92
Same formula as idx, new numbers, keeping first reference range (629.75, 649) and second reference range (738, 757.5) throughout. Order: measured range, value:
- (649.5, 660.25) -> -0.12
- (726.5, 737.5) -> -0.22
